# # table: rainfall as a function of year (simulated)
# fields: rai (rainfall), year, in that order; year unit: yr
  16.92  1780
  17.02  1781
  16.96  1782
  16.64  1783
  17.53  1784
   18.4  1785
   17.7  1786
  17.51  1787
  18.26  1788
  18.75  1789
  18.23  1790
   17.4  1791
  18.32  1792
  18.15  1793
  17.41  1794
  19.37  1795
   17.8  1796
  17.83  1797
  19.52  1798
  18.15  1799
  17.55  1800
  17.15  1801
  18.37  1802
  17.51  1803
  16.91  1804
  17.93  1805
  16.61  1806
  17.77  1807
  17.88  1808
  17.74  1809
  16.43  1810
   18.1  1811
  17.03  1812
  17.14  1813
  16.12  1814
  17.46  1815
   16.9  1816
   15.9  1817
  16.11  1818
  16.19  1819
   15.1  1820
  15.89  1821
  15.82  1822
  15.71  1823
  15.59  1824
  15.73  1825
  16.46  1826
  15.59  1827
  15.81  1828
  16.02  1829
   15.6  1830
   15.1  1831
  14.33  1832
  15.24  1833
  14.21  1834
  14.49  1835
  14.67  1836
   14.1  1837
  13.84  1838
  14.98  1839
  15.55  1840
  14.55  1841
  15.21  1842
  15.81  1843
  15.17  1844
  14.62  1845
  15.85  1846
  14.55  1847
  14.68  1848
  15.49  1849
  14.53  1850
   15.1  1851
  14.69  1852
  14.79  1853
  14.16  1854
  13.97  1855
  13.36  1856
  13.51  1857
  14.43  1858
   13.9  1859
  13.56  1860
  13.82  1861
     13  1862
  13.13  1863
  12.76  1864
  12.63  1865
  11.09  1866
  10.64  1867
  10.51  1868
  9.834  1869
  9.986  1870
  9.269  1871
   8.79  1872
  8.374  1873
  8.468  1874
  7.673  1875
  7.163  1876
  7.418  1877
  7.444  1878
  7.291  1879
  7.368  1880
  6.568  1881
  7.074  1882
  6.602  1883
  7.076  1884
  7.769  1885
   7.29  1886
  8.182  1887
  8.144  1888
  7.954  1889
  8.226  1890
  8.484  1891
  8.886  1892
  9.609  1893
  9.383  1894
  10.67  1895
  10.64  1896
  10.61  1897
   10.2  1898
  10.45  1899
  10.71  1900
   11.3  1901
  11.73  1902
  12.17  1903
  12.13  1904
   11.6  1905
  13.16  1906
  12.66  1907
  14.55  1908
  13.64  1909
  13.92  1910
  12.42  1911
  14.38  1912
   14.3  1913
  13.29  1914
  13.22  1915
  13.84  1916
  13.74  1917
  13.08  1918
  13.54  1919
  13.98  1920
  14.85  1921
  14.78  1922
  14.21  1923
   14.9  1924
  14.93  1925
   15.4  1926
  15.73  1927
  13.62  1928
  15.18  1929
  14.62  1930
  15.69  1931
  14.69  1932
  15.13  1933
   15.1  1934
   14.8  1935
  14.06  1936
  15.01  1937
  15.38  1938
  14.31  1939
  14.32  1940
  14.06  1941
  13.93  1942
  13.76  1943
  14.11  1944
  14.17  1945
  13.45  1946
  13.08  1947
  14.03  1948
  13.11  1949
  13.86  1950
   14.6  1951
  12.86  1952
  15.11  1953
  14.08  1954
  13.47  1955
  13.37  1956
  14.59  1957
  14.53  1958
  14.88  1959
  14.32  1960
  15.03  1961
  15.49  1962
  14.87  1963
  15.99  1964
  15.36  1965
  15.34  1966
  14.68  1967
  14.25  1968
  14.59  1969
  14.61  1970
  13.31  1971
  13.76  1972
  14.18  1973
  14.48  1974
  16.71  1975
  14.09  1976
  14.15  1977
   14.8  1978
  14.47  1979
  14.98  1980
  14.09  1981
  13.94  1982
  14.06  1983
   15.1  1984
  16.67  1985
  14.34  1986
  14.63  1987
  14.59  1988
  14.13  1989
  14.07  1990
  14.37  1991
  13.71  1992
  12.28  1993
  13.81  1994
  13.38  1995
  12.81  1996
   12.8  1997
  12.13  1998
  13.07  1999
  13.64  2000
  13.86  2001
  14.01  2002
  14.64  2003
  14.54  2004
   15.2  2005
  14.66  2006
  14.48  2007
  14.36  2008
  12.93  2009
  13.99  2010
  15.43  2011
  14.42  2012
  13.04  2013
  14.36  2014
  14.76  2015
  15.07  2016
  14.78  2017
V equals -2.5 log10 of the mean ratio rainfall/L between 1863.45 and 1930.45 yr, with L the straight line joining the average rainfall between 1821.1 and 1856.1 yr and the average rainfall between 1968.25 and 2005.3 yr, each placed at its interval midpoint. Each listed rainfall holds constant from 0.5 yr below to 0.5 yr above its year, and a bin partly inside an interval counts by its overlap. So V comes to 0.31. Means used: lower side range 15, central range 11.1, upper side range 14.2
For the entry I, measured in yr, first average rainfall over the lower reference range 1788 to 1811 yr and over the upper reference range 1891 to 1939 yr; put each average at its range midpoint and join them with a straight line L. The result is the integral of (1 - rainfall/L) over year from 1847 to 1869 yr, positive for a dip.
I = 2.93 yr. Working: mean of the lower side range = 17.9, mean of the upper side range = 13.2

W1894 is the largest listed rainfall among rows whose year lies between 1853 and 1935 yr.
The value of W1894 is 15.73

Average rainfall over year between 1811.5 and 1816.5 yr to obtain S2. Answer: 16.9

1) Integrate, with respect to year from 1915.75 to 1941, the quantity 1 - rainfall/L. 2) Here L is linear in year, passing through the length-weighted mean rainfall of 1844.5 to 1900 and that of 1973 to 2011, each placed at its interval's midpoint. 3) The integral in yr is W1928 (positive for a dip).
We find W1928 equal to -4.6 yr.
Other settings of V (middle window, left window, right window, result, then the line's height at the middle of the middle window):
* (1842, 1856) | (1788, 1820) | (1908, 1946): 0.11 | 16.3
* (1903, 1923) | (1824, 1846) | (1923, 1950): 0.09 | 14.6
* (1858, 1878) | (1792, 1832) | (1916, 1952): 0.43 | 15.7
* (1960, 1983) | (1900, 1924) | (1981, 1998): -0.06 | 13.8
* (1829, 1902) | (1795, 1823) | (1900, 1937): 0.31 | 15.5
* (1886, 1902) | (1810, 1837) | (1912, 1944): 0.48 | 14.9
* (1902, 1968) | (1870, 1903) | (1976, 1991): -0.22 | 11.6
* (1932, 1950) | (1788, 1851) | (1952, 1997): 0.05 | 14.8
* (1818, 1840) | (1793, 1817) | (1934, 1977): 0.12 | 17.1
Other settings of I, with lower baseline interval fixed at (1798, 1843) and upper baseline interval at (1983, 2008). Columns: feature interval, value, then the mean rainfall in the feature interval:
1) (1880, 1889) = 4.69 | 7.37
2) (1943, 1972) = 0.40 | 14.3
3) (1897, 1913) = 2.96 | 12.3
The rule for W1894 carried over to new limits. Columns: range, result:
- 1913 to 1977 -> 16.71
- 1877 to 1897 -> 10.67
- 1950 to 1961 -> 15.11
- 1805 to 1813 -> 18.1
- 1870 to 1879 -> 9.986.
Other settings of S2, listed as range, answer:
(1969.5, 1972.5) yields 13.9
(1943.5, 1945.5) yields 14.1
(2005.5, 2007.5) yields 14.6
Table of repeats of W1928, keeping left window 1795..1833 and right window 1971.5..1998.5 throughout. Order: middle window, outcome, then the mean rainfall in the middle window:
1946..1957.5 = 0.7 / 13.8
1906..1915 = 1.0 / 13.6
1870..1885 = 7.7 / 7.7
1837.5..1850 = 1.0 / 15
